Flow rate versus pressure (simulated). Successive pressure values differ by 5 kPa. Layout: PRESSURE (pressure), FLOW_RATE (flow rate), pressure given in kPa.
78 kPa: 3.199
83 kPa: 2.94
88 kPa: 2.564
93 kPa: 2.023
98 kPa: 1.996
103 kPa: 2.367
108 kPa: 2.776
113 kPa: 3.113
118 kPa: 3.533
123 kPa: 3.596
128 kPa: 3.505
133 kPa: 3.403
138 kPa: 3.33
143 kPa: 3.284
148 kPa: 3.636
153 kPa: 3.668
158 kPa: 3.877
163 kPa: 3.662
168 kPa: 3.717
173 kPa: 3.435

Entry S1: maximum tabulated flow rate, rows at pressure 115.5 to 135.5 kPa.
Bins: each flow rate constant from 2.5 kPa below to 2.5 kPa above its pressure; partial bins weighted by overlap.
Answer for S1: 3.596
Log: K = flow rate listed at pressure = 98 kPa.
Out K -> 1.996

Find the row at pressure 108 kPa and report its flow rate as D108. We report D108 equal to 2.776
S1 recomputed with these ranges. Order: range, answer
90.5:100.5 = 2.023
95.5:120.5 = 3.533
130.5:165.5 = 3.877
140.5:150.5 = 3.636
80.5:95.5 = 2.94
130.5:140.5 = 3.403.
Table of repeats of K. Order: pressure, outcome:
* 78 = 3.199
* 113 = 3.113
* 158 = 3.877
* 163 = 3.662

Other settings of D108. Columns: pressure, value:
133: 3.403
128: 3.505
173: 3.435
